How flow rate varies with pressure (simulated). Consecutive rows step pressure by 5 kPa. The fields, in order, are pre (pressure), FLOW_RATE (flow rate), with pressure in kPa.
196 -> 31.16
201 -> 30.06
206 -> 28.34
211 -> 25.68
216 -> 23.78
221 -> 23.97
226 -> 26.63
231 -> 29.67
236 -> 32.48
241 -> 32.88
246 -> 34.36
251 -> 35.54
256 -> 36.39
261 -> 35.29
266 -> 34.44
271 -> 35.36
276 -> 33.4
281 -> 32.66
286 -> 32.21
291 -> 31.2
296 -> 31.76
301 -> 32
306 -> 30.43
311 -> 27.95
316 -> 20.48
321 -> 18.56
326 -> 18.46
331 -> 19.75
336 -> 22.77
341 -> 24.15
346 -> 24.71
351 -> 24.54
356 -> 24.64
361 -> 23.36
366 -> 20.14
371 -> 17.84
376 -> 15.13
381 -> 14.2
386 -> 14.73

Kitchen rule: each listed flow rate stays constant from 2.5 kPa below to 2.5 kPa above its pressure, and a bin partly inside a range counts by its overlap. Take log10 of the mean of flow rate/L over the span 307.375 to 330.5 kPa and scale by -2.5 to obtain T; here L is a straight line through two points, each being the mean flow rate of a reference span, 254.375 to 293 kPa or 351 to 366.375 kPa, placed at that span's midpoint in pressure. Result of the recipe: 0.29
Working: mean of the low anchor 33.8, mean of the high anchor 23.4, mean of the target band 21.7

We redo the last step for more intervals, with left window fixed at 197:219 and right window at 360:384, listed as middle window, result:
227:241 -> -0.20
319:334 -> 0.07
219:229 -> 0.03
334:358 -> -0.25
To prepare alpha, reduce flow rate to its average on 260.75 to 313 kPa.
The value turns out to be 32.3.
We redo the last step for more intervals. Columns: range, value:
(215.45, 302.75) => 32.1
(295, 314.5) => 29.9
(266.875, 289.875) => 33.3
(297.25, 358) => 24.2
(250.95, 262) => 35.8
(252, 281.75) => 34.8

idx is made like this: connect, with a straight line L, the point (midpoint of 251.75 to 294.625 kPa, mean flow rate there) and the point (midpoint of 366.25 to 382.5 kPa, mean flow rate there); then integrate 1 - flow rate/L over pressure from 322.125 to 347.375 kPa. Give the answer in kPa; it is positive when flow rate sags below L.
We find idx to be 1.53 kPa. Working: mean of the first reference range 33.9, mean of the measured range 21.7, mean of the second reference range 16.4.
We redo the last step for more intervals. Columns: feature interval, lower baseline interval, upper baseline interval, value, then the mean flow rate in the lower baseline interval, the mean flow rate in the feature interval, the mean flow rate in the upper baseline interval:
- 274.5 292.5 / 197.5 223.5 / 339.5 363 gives -5.0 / 26.6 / 32.4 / 24.3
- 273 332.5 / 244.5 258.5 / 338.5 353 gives 4.3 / 35.5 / 27.6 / 24.5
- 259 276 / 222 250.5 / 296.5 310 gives -2.1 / 31.1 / 34.8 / 30.9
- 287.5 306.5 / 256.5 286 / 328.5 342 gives -1.5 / 34.2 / 31.5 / 22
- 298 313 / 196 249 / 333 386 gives -3.9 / 29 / 30.3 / 20.8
